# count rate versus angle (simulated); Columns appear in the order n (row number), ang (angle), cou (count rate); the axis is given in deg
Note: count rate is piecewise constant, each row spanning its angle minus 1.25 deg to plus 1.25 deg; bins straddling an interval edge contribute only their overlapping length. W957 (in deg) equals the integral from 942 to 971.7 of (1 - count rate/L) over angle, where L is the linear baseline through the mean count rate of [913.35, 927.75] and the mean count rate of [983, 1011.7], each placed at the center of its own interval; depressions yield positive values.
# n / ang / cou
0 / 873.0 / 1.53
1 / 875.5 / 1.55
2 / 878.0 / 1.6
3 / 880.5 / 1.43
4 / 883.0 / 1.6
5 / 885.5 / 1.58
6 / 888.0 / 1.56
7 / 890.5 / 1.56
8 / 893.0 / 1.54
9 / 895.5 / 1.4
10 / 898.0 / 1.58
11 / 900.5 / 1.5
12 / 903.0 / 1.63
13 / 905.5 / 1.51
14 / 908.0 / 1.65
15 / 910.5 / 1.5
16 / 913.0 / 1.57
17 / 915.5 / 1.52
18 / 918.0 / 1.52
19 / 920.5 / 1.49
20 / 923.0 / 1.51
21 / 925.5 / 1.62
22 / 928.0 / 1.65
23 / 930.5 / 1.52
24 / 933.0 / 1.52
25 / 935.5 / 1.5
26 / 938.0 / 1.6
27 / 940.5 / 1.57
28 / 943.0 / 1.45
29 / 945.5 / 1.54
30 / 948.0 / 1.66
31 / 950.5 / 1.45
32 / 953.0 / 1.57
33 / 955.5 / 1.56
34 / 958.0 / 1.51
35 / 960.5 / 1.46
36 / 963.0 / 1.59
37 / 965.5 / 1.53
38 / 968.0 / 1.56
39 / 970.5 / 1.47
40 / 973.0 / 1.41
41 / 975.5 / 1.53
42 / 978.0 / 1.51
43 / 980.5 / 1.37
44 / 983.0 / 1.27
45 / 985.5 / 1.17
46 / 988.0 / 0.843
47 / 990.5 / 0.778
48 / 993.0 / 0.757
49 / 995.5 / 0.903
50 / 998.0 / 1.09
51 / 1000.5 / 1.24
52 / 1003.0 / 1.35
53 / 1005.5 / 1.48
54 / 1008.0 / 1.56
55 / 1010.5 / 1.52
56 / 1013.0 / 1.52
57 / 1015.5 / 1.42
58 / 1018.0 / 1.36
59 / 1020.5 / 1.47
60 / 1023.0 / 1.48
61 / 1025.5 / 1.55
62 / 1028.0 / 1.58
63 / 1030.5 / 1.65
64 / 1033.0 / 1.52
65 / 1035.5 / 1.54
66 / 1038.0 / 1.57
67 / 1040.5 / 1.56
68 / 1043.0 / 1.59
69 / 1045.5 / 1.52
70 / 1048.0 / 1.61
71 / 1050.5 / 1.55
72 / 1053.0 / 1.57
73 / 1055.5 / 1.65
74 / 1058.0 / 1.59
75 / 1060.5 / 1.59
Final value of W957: -3.7 deg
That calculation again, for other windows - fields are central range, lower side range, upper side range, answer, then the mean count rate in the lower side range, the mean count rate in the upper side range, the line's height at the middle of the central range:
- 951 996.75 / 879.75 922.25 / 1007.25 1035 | 6.0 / 1.54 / 1.51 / 1.52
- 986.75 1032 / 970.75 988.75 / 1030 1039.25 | 4.7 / 1.32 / 1.56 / 1.45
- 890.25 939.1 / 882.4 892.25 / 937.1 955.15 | 0.5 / 1.57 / 1.55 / 1.56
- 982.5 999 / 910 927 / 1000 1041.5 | 6.0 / 1.54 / 1.5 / 1.51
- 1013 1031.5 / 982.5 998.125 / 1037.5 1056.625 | -2.8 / 0.95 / 1.58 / 1.3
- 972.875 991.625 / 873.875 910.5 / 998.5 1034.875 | 3.3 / 1.55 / 1.47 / 1.49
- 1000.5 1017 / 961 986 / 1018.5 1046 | 0.6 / 1.45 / 1.54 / 1.51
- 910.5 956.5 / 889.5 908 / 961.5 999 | -4.2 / 1.54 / 1.25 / 1.42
